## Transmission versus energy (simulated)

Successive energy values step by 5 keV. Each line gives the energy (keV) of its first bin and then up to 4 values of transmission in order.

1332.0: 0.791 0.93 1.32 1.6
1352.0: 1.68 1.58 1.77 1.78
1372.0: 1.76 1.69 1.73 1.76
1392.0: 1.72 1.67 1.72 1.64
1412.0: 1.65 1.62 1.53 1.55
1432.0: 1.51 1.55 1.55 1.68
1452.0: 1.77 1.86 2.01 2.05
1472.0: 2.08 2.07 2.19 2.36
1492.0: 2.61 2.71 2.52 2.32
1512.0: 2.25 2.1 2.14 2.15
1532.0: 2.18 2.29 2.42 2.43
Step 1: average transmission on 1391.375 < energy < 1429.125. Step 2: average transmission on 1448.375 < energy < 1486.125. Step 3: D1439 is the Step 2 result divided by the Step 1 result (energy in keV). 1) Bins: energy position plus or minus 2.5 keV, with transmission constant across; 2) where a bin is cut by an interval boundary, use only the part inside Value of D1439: 1.23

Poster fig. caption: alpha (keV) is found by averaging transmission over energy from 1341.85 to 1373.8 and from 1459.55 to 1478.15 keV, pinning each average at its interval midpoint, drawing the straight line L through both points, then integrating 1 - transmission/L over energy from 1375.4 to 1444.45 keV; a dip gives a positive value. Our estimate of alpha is 7.7 keV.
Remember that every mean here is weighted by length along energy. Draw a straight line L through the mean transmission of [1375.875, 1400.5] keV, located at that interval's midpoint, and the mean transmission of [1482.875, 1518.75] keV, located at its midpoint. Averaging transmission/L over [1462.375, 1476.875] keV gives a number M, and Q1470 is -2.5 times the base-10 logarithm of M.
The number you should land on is 0.08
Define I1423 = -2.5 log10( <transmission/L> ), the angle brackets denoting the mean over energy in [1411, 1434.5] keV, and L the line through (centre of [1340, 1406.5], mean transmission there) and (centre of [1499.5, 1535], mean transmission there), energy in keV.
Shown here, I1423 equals 0.191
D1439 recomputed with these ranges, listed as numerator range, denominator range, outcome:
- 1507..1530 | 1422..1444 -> 1.42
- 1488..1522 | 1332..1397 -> 1.52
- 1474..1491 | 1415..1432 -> 1.44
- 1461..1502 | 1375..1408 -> 1.34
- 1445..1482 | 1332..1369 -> 1.33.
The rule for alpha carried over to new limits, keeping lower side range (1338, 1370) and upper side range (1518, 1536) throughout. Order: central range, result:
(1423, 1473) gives 4.24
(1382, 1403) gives -0.01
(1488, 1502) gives -3.71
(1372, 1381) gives -0.27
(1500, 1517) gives -1.77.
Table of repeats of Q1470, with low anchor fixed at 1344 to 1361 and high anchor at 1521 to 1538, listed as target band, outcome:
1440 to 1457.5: 0.14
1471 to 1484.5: -0.05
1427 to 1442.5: 0.22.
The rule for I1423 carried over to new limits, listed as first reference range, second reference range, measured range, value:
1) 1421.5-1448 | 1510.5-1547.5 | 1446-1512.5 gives -0.16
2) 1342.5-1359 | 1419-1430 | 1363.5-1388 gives -0.11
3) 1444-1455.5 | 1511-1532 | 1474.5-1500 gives -0.22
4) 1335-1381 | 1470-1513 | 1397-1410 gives 0.10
